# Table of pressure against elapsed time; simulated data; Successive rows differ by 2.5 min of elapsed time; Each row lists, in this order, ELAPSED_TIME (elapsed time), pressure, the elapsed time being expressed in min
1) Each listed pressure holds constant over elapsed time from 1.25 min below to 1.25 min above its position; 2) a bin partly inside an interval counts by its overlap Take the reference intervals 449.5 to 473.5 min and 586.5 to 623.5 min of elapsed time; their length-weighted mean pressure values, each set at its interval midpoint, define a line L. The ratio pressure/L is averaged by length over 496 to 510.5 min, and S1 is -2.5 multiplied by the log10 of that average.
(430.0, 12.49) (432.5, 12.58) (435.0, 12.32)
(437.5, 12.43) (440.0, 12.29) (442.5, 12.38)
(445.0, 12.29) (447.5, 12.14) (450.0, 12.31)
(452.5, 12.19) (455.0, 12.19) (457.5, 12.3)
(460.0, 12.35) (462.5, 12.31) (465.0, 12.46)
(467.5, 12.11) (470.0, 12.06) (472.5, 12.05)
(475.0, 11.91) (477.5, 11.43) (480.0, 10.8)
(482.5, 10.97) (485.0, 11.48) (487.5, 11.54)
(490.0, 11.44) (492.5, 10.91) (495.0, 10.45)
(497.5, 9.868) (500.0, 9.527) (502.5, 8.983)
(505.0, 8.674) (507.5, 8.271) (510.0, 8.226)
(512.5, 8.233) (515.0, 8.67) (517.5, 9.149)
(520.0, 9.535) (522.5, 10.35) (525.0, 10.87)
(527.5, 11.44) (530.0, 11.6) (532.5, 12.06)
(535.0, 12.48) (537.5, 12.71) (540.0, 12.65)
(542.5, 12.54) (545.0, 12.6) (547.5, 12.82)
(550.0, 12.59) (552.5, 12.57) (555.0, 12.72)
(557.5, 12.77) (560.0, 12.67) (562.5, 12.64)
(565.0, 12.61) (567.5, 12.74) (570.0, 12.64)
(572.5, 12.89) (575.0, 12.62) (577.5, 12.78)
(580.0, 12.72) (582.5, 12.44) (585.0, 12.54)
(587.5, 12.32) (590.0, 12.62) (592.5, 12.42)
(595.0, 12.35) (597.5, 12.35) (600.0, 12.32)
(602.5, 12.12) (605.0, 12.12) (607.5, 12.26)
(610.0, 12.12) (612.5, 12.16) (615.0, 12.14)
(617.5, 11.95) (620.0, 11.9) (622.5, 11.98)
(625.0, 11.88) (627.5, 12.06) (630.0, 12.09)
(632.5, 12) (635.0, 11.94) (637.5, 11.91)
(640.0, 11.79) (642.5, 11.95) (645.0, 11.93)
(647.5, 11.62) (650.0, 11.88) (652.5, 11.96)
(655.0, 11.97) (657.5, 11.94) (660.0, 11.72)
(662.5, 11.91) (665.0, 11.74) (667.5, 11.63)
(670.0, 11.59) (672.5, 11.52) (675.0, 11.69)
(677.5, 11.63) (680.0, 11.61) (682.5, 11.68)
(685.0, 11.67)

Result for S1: 0.33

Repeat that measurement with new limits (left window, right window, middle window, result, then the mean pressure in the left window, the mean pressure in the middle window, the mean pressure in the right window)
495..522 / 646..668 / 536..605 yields -0.23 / 9.02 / 12.6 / 11.8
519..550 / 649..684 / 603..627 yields -0.02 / 11.9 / 12.1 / 11.7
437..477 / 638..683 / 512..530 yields 0.21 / 12.2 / 9.94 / 11.8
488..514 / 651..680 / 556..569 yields -0.22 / 9.51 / 12.7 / 11.7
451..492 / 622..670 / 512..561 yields 0.02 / 11.8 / 11.6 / 11.9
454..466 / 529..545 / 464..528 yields 0.18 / 12.3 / 10.4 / 12.4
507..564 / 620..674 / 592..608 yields -0.06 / 11.4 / 12.3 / 11.9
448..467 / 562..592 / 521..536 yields 0.10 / 12.3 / 11.4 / 12.6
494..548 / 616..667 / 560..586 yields -0.14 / 10.5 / 12.7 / 11.9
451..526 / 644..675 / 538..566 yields -0.14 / 10.7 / 12.7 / 11.8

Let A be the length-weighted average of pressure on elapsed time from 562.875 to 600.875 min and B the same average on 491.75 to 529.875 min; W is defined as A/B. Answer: 1.31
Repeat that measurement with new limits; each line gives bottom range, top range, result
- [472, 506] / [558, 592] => 1.18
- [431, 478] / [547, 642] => 1.01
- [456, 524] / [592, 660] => 1.13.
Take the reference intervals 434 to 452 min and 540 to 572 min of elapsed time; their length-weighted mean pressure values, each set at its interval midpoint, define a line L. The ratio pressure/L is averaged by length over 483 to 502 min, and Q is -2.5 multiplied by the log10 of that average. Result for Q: 0.17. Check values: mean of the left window 12.3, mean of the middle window 10.7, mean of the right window 12.7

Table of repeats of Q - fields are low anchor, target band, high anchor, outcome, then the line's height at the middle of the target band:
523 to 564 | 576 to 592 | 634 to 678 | -0.038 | 12.1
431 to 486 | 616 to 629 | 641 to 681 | -0.012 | 11.8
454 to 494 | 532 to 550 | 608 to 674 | -0.068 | 11.8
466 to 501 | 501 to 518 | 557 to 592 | 0.327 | 11.6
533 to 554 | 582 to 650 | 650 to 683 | -0.001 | 12.1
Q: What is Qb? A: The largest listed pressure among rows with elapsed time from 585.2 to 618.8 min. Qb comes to 12.62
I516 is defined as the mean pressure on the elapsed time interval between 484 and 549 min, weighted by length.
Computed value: 10.7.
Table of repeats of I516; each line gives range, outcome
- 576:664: 12.1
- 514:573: 11.9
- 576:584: 12.6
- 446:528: 10.8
